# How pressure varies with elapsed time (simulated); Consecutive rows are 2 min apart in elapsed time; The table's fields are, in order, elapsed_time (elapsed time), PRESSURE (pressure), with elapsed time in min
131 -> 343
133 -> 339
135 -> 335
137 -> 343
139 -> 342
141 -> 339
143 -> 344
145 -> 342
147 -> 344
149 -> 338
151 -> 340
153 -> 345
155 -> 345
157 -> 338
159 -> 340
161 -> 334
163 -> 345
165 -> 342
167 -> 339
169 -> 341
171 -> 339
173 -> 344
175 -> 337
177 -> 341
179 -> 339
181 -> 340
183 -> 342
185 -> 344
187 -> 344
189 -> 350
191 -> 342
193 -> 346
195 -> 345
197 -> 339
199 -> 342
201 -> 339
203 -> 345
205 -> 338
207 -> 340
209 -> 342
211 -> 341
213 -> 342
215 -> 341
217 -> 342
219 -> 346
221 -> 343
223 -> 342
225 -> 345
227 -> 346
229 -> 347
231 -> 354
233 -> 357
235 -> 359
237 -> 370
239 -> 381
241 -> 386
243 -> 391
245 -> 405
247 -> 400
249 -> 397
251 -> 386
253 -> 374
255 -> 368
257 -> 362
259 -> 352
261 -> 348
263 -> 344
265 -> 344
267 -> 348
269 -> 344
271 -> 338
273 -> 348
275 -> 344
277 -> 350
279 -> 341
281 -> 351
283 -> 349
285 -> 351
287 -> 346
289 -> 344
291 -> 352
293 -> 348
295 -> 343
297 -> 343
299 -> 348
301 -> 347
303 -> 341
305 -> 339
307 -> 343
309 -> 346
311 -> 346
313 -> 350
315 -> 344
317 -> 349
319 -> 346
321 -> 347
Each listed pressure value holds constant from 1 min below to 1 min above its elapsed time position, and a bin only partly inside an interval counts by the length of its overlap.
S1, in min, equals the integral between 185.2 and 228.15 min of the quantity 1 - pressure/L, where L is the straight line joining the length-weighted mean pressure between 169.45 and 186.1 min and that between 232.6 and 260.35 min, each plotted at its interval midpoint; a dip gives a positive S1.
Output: 1.6 min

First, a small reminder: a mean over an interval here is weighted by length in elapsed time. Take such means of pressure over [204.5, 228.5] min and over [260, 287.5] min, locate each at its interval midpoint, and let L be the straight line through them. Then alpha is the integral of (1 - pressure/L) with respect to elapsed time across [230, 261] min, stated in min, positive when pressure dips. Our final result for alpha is -2.8 min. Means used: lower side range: 343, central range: 375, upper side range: 346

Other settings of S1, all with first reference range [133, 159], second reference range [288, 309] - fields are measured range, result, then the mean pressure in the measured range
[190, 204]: 0.0 min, 343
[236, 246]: -1.3 min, 387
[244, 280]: -1.8 min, 361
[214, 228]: 0.0 min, 344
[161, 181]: 0.1 min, 340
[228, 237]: -0.3 min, 356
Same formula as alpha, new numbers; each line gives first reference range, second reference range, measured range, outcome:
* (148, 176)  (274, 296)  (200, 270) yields -2.6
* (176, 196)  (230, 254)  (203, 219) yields 0.8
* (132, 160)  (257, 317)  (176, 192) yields 0.0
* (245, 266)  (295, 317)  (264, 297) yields 1.0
